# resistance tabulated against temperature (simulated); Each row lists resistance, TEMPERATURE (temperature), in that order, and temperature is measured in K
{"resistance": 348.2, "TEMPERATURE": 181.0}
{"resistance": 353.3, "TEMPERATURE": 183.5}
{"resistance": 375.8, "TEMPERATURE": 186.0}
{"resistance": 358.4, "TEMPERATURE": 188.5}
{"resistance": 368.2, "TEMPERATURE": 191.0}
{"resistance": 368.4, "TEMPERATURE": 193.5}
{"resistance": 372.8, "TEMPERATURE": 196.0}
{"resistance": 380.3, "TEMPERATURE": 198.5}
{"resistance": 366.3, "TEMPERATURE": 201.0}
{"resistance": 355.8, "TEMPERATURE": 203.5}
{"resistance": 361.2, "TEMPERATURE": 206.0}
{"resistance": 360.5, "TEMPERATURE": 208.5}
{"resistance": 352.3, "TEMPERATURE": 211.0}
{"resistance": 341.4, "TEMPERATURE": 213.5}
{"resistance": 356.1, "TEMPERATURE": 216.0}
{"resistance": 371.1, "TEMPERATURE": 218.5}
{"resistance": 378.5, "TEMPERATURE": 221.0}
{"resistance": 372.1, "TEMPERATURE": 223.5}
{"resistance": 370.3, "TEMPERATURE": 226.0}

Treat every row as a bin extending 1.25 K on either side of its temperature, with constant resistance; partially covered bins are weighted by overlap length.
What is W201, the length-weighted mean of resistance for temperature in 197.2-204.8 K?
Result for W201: 367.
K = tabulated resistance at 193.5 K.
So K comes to 368.4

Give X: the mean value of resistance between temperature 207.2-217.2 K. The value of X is 353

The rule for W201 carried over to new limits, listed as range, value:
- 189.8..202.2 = 371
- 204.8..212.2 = 358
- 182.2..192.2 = 364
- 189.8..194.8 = 368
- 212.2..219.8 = 356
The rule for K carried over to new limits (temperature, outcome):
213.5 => 341.4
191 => 368.2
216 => 356.1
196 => 372.8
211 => 352.3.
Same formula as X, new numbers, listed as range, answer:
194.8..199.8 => 376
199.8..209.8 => 361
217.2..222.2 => 375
